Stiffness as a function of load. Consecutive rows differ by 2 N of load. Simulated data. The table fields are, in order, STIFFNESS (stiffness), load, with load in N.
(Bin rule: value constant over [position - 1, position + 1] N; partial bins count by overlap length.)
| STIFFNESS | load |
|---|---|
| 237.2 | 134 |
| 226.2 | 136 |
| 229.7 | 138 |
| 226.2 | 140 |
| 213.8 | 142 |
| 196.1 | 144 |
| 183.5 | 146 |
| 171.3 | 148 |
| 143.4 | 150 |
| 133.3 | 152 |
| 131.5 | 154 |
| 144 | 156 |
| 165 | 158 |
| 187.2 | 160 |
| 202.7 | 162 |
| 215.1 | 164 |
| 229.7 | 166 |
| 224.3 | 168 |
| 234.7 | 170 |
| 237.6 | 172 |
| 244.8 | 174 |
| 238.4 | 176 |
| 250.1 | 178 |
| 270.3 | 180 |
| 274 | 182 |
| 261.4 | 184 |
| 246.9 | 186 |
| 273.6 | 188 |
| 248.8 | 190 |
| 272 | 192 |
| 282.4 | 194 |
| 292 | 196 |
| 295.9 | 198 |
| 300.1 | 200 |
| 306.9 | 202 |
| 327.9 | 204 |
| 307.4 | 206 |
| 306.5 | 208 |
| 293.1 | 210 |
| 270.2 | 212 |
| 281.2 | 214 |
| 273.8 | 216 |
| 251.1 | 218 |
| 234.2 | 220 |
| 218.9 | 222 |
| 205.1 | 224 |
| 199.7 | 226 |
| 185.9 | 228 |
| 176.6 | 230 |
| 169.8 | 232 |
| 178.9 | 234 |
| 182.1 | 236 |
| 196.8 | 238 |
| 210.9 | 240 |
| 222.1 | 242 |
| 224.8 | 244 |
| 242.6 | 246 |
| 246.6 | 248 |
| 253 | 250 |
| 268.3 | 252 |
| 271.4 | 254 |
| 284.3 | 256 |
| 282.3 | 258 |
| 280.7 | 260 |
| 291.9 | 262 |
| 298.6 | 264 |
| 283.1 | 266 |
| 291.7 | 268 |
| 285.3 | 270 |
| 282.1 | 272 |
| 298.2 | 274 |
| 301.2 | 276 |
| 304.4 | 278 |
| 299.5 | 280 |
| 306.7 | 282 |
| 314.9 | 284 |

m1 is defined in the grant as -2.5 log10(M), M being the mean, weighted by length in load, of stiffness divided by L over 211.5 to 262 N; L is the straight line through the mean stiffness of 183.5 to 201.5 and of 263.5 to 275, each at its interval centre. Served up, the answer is 0.21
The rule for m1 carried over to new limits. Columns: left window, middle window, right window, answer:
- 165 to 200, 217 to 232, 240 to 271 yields 0.26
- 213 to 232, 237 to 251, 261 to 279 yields 0.12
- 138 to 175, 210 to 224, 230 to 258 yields -0.17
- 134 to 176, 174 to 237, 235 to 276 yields -0.11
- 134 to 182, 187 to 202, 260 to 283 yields -0.20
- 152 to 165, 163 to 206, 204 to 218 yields -0.16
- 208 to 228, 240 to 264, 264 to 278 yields 0.07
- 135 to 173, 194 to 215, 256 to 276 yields -0.25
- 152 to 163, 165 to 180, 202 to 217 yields -0.19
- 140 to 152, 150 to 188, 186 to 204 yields 0.08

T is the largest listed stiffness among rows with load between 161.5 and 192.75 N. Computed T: 274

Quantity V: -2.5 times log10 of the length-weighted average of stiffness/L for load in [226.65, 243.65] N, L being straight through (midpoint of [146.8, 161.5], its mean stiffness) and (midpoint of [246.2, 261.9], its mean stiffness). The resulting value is 0.279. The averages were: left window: 156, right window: 269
